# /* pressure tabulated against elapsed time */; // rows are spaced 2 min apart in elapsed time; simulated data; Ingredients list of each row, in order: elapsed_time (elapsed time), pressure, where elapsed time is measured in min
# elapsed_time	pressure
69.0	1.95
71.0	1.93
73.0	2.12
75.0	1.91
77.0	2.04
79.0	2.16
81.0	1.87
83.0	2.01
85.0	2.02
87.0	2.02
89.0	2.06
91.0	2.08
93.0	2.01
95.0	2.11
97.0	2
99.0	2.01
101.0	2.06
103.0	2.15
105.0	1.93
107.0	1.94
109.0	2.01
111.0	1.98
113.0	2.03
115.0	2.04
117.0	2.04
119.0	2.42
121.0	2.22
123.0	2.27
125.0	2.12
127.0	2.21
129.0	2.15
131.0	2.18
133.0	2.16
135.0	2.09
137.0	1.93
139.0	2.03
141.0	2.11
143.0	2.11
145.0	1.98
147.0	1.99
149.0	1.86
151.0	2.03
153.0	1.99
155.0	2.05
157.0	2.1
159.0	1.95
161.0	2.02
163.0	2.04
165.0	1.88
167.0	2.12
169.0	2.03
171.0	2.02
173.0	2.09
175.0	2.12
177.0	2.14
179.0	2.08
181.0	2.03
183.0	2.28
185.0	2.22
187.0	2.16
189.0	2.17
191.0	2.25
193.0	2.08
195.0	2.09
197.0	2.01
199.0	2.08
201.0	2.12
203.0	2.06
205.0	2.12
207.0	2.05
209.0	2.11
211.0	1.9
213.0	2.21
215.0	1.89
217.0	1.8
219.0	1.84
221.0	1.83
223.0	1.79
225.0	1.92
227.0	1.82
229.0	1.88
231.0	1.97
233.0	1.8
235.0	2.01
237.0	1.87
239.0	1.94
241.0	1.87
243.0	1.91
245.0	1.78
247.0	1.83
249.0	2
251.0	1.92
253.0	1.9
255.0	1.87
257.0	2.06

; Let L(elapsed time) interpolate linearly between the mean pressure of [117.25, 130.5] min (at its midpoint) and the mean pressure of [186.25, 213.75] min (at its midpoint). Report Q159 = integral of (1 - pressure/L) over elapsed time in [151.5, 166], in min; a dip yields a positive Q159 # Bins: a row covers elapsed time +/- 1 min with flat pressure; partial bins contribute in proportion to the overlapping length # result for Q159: 1.1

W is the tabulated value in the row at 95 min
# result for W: 2.11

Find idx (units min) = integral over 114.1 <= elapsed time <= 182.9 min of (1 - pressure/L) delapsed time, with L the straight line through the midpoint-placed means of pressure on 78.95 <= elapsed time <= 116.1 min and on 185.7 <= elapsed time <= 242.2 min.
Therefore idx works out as -2.5 min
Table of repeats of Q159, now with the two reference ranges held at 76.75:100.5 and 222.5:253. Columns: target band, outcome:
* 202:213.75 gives -0.94 min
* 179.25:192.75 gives -1.63 min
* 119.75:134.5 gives -1.42 min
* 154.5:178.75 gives -1.11 min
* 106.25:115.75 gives 0.05 min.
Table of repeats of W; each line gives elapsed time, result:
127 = 2.21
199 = 2.08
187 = 2.16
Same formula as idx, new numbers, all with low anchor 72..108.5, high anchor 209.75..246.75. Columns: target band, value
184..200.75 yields -1.8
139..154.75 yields -0.3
